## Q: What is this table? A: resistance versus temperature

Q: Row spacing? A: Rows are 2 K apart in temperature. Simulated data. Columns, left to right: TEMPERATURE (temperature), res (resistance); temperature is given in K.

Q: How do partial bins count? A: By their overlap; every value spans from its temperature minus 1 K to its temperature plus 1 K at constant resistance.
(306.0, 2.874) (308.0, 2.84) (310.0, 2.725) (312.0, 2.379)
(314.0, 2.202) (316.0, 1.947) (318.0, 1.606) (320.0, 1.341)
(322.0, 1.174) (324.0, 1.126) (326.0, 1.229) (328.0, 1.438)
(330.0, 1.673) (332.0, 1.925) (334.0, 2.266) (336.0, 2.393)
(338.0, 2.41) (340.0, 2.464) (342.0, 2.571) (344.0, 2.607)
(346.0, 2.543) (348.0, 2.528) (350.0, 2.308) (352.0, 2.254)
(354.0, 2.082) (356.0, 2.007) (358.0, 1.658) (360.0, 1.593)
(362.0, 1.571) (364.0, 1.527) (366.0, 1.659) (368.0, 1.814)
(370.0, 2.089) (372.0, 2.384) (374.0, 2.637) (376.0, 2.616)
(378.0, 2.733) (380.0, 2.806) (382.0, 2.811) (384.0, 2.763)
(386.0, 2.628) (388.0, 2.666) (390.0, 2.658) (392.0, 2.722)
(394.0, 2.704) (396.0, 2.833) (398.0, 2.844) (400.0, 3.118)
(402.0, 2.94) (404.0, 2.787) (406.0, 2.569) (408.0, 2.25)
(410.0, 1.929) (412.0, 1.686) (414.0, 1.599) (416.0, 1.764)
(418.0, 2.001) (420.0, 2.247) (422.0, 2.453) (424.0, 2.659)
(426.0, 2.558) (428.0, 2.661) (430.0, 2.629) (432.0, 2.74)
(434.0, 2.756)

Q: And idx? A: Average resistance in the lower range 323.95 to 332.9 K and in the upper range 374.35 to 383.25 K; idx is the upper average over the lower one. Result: 1.8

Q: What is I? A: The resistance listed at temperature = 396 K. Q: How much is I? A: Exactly 2.833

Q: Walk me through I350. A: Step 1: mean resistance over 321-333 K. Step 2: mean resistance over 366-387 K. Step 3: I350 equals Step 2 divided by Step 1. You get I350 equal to 1.74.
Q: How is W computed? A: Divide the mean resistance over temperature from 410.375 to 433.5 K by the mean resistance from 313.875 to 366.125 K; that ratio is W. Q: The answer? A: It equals 1.2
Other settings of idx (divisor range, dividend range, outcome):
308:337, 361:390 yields 1.27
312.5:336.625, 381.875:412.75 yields 1.55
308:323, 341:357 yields 1.20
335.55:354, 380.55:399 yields 1.12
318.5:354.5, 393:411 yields 1.32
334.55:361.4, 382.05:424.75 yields 1.10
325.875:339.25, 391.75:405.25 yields 1.46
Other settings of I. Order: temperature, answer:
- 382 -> 2.811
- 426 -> 2.558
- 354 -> 2.082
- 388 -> 2.666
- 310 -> 2.725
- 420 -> 2.247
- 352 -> 2.254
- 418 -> 2.001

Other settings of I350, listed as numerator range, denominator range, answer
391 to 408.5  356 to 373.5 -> 1.52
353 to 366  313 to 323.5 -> 1.06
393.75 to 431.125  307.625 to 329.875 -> 1.36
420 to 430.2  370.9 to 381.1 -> 0.97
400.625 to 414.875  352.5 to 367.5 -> 1.30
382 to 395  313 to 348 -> 1.38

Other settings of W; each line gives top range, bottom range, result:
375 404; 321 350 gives 1.36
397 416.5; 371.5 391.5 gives 0.88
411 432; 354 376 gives 1.16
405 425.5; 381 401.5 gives 0.77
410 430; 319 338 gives 1.32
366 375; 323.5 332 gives 1.50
